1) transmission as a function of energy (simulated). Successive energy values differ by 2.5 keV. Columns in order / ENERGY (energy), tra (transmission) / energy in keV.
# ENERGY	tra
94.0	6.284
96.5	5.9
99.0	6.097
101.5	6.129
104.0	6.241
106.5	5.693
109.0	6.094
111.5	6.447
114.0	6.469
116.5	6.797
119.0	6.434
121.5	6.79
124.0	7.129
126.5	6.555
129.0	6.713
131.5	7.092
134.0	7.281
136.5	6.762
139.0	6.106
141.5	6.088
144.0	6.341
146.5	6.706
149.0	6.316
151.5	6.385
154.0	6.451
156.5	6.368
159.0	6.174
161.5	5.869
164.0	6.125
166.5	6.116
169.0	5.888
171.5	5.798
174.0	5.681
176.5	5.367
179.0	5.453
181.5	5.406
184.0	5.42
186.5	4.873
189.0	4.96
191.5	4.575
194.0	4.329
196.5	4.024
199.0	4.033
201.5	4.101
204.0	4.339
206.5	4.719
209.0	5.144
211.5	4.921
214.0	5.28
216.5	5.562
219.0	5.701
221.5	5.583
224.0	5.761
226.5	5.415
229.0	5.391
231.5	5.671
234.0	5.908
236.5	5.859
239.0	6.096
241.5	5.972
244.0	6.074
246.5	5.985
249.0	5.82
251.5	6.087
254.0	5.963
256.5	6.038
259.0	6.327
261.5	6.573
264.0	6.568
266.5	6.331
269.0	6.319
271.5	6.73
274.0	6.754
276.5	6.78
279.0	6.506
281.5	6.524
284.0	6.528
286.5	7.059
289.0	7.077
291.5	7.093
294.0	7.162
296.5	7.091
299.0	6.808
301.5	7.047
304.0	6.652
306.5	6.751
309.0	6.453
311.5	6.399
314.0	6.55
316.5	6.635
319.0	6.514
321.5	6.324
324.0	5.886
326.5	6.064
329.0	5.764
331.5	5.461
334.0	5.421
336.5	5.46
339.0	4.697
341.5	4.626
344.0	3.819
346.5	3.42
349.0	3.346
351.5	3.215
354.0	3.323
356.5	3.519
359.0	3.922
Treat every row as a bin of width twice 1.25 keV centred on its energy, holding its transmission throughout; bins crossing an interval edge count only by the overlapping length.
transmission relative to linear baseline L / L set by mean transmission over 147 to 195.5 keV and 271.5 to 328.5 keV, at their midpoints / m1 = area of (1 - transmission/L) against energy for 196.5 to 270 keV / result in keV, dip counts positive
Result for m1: 6.5 keV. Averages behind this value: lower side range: 5.67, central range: 5.61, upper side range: 6.66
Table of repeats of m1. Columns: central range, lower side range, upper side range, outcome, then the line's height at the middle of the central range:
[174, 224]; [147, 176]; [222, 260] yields 8.52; 6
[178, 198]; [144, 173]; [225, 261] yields 4.07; 6.1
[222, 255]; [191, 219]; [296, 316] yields -2.99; 5.36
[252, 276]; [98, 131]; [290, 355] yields -1.98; 5.91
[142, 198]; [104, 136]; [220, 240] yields 4.96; 6.2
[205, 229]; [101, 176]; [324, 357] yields 1.35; 5.66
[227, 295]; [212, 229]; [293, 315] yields -2.24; 6.12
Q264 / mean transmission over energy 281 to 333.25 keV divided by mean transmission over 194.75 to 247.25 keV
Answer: 1.2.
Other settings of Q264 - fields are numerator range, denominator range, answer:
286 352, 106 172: 0.92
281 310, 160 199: 1.30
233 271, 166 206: 1.23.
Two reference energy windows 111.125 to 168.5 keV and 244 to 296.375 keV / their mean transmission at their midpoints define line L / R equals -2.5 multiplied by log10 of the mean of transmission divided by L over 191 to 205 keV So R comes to 0.47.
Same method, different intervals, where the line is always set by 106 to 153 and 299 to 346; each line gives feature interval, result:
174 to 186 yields 0.18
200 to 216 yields 0.30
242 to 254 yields 0.03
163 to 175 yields 0.09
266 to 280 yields -0.09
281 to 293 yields -0.15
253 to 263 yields -0.02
